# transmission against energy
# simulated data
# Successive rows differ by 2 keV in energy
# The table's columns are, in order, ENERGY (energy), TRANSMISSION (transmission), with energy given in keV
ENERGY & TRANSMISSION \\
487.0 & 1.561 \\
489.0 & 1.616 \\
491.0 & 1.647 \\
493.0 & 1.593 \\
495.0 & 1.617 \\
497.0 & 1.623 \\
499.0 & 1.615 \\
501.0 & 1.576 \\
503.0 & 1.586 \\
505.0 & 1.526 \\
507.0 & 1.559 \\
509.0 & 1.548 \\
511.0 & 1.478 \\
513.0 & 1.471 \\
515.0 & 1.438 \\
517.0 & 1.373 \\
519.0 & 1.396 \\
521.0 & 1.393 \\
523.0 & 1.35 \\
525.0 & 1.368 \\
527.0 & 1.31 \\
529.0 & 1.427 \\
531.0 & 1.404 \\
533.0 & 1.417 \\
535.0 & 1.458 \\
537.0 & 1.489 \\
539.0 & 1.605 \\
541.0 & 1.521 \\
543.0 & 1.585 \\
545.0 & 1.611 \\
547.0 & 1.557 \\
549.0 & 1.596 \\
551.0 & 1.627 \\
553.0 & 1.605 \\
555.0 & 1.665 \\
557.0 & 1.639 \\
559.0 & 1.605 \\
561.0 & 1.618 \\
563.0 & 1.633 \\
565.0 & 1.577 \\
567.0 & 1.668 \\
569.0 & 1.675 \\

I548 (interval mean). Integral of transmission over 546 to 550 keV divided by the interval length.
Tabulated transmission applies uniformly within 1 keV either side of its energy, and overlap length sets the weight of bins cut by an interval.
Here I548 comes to 1.58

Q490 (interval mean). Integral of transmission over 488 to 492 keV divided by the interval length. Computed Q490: 1.63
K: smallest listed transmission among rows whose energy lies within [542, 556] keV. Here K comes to 1.557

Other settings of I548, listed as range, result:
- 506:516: 1.5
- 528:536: 1.43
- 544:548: 1.58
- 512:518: 1.43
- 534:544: 1.53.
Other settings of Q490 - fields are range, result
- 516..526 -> 1.38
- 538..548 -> 1.58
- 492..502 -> 1.6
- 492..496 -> 1.6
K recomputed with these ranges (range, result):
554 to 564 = 1.605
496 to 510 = 1.526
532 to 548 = 1.417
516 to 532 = 1.31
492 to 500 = 1.593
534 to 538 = 1.458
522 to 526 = 1.35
